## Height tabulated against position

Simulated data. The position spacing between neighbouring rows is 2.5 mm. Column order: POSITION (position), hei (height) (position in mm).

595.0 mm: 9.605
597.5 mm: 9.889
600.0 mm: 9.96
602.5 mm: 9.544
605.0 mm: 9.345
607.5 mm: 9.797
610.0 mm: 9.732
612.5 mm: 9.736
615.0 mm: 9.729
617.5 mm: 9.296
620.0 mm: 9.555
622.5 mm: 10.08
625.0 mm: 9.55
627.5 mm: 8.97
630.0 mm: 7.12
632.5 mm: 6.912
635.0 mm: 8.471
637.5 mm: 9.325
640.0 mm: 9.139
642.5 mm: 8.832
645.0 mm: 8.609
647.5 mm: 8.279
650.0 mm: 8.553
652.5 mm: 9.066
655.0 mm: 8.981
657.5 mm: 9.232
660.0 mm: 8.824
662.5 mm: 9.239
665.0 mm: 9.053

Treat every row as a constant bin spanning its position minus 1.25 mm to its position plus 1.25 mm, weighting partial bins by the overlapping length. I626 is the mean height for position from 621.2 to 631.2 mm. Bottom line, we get 8.94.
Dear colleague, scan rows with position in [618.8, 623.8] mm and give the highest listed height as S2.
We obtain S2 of 10.08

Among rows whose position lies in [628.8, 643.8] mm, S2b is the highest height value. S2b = 9.325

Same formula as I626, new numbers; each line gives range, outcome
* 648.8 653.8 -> 8.81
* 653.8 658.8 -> 9.1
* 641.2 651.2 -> 8.57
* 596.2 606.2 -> 9.69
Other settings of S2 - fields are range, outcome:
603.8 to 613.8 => 9.797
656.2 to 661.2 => 9.232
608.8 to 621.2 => 9.736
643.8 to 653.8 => 9.066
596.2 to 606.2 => 9.96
